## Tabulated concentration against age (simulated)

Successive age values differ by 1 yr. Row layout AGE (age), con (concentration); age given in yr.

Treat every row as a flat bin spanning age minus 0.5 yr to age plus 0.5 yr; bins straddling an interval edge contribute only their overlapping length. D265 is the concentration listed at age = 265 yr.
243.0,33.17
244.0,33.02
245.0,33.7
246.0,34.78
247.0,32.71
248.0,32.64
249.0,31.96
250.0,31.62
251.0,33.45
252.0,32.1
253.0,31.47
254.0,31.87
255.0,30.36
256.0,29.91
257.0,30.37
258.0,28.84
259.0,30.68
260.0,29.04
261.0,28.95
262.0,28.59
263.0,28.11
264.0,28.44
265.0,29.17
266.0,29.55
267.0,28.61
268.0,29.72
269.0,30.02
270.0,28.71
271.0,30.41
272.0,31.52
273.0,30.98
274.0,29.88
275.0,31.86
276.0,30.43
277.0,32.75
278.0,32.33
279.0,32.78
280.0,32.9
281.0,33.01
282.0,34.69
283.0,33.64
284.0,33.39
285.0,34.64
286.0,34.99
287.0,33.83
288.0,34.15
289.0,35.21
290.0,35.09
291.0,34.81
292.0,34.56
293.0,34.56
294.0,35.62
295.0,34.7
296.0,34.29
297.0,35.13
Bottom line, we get 29.17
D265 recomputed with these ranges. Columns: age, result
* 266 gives 29.55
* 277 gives 32.75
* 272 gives 31.52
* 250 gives 31.62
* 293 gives 34.56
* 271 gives 30.41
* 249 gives 31.96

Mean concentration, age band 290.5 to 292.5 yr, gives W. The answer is 34.7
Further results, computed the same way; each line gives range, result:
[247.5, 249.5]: 32.3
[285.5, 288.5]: 34.3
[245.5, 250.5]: 32.7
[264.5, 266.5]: 29.4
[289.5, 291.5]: 35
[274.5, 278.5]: 31.8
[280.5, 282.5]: 33.8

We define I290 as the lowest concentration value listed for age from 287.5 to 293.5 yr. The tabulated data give 34.15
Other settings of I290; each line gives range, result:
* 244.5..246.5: 33.7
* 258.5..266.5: 28.11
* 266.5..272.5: 28.61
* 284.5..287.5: 33.83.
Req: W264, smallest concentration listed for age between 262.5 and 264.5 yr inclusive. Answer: 28.11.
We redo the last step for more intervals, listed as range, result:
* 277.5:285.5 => 32.33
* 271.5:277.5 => 29.88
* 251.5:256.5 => 29.91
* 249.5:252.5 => 31.62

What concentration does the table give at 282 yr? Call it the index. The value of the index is 34.69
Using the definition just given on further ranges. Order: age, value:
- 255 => 30.36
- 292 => 34.56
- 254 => 31.87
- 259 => 30.68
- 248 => 32.64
